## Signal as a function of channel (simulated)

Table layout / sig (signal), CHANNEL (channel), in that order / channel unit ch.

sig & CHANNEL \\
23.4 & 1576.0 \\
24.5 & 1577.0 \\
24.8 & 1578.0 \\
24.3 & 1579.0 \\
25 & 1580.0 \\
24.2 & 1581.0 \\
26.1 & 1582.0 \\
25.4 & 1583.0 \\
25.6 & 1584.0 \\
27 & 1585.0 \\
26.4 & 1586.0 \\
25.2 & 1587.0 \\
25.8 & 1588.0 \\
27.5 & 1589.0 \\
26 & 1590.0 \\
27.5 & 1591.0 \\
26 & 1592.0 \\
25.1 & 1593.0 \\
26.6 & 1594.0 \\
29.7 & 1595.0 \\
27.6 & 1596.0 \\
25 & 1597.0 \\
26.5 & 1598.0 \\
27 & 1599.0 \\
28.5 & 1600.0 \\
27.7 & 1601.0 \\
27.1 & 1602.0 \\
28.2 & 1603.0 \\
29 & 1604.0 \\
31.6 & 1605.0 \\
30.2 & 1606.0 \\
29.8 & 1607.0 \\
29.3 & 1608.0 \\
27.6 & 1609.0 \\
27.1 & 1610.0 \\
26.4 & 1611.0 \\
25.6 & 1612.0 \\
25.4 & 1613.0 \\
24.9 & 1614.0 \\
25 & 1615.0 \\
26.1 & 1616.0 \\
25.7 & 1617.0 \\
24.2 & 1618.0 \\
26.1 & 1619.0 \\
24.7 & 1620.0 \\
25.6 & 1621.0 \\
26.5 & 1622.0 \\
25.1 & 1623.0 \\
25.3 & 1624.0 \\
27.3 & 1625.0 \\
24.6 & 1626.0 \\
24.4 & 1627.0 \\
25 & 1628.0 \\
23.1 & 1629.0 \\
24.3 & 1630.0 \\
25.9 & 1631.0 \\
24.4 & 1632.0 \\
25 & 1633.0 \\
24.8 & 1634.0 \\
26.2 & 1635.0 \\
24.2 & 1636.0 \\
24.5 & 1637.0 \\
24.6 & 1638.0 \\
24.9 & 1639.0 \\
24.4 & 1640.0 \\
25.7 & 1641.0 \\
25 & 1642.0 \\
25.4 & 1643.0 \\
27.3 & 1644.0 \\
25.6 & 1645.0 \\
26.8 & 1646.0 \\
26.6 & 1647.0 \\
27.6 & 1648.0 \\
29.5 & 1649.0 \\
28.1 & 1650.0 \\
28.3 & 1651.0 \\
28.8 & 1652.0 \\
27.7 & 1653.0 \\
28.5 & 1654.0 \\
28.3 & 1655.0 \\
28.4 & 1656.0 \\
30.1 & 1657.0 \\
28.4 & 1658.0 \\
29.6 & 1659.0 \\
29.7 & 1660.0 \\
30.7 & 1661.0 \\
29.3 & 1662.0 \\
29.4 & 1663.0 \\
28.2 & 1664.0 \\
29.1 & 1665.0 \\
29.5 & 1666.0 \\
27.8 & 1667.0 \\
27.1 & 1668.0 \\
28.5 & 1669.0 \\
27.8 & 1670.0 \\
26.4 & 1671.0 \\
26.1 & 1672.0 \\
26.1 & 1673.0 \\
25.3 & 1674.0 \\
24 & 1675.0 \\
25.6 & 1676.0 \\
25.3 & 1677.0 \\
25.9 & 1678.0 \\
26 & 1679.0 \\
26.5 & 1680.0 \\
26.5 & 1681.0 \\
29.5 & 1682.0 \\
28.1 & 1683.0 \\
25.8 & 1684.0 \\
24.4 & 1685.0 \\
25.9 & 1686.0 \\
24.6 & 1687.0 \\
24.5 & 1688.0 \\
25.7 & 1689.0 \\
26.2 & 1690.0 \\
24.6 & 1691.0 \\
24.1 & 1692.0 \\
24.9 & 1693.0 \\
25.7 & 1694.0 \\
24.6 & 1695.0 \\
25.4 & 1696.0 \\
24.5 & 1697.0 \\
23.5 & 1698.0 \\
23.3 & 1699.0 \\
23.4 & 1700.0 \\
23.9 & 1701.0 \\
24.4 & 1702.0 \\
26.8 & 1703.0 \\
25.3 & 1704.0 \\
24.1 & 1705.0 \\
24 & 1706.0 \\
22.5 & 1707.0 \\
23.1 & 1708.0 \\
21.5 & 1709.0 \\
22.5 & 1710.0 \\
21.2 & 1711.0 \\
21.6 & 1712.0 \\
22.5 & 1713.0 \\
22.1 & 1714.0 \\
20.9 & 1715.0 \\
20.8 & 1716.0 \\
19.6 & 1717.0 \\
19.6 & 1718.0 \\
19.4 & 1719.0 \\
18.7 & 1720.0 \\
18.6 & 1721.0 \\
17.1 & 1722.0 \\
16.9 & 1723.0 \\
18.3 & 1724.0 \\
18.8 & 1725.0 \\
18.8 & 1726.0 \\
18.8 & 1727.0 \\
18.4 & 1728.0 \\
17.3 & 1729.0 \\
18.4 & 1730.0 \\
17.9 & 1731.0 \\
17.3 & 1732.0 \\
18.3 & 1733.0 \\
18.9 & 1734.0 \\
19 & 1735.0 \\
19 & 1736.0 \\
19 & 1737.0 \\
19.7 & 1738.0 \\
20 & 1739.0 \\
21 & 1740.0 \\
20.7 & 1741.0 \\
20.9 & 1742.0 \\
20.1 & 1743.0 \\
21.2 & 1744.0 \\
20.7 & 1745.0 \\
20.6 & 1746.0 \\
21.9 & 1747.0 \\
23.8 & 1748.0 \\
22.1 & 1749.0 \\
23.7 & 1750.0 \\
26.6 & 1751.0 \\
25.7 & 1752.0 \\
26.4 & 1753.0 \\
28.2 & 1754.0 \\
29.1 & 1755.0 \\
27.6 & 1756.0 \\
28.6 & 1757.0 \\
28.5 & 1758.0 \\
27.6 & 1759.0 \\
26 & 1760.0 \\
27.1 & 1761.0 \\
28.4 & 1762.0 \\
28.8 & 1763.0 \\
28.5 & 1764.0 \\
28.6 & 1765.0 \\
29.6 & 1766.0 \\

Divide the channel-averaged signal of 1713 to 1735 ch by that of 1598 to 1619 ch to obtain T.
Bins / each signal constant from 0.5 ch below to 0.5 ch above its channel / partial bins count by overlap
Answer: 0.7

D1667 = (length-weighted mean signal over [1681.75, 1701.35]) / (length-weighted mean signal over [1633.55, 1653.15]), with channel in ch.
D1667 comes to 1.0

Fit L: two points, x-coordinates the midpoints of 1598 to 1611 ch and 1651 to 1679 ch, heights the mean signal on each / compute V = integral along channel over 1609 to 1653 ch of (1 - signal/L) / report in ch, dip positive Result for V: 3.73 ch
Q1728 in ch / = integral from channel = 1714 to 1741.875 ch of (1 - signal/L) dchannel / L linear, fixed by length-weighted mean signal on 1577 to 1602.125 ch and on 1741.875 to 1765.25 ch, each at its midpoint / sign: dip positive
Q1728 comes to 7.2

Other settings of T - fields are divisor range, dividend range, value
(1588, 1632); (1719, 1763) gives 0.82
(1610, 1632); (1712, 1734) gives 0.75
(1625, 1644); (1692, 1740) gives 0.85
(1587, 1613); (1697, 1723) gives 0.80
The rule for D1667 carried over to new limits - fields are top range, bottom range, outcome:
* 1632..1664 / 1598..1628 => 1.02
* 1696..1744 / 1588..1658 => 0.78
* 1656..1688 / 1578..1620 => 1.02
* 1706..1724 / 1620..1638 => 0.82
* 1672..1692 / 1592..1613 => 0.93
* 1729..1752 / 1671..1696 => 0.80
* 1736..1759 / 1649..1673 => 0.82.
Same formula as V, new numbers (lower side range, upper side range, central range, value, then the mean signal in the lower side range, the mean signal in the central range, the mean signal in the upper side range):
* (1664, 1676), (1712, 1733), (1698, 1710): -1.04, 27.1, 23.8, 19.1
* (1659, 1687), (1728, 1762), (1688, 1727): 4.21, 27.2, 22.3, 22.5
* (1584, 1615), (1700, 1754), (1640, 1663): -3.05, 27.2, 27.9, 21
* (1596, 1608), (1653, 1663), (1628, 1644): 2.16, 28.3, 24.9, 29.2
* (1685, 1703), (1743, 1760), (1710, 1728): 3.74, 24.7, 19.7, 25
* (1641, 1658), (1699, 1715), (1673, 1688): -0.42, 27.6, 25.9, 23.2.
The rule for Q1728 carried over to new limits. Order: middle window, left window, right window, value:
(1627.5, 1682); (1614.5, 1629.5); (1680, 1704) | -3.4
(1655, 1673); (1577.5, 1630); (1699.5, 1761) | -3.2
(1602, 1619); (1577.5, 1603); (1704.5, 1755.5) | -1.1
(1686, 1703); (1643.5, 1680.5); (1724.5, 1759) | 0.4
